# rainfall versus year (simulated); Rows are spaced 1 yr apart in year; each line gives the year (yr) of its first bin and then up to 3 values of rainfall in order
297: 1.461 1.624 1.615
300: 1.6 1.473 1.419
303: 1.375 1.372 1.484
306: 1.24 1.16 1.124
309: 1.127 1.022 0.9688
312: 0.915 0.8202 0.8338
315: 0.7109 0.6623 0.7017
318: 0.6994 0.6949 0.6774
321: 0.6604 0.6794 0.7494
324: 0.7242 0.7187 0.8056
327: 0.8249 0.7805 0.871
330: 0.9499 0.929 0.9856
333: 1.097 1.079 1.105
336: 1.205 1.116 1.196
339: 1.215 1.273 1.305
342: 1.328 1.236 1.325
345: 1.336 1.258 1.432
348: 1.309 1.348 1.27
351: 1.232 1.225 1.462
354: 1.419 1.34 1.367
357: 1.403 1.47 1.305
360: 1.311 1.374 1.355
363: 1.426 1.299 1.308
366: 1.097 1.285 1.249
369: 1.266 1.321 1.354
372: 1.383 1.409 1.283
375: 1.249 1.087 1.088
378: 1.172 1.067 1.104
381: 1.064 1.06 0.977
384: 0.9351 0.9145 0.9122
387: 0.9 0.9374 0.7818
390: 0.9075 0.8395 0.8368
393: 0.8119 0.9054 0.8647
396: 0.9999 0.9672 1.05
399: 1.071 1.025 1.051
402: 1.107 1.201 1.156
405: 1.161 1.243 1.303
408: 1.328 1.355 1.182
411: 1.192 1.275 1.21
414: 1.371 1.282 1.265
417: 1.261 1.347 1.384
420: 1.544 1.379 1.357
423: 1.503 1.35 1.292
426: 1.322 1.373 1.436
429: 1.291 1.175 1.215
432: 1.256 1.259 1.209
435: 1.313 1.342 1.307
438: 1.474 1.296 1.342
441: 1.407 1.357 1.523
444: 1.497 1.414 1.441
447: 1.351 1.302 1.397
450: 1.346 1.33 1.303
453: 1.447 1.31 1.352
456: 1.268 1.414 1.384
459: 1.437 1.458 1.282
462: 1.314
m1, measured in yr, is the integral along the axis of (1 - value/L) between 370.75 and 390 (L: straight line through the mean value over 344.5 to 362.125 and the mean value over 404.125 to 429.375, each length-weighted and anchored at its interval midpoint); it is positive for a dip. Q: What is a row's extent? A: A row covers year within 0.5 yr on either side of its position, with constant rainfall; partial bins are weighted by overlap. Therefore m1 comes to 3.7 yr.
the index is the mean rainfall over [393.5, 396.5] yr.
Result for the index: 0.923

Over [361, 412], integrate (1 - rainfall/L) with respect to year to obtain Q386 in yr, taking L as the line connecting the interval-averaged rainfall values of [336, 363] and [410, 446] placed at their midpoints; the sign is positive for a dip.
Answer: 7.87 yr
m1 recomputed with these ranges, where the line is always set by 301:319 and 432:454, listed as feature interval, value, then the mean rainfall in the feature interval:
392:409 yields 2.44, 1.08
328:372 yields -4.43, 1.25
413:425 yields -0.50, 1.36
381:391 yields 2.41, 0.928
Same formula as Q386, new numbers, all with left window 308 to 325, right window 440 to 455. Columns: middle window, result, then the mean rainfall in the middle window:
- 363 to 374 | -2.9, 1.3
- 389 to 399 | 2.1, 0.911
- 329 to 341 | -3.0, 1.1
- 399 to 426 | -0.9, 1.27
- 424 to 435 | 0.1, 1.29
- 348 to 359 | -4.4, 1.35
